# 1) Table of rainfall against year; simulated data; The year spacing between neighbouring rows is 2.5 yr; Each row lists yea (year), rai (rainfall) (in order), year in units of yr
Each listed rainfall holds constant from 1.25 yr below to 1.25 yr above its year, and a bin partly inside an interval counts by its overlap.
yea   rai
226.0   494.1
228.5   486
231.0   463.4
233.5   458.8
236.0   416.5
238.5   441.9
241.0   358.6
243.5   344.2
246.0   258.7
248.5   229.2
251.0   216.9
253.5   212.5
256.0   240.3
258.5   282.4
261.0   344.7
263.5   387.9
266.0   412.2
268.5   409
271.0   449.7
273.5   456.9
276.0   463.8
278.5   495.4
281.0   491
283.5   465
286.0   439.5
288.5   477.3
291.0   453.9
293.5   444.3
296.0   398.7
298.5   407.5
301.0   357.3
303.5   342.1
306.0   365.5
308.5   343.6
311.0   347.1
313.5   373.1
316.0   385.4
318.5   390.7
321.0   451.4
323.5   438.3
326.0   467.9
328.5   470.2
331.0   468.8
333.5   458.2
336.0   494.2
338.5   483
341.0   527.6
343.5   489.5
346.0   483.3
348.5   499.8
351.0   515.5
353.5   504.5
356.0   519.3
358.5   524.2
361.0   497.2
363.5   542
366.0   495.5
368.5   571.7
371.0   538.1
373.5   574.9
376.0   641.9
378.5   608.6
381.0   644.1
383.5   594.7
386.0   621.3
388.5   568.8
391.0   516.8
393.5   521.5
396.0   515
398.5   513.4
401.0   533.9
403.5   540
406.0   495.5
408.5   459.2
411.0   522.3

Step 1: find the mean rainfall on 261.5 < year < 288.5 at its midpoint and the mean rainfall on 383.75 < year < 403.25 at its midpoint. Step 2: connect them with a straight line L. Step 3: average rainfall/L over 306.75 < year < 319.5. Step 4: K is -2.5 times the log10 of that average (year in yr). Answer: 0.28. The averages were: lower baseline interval 446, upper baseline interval 544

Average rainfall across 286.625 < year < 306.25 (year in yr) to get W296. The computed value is 409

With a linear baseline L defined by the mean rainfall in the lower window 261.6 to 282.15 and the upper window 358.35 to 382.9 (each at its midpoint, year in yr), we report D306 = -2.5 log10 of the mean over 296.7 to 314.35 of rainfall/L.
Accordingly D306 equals 0.31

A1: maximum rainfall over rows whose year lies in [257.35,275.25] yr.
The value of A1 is 456.9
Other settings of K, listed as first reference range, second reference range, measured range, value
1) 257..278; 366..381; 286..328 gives 0.16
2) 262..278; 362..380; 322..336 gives 0.11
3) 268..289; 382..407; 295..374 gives 0.10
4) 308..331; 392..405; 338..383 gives -0.14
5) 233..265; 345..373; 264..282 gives -0.23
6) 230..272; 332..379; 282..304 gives -0.02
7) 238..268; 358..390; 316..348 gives 0.03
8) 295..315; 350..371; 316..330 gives -0.05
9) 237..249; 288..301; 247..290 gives 0.01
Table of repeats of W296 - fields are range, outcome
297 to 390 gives 487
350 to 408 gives 547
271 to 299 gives 455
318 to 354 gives 477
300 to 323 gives 375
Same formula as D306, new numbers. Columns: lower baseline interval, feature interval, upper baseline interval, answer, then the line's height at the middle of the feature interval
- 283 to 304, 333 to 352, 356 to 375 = 0.009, 499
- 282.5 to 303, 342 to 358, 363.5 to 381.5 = 0.065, 534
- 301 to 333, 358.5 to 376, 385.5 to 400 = -0.105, 493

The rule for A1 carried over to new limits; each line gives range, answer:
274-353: 527.6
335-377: 641.9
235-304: 495.4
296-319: 407.5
